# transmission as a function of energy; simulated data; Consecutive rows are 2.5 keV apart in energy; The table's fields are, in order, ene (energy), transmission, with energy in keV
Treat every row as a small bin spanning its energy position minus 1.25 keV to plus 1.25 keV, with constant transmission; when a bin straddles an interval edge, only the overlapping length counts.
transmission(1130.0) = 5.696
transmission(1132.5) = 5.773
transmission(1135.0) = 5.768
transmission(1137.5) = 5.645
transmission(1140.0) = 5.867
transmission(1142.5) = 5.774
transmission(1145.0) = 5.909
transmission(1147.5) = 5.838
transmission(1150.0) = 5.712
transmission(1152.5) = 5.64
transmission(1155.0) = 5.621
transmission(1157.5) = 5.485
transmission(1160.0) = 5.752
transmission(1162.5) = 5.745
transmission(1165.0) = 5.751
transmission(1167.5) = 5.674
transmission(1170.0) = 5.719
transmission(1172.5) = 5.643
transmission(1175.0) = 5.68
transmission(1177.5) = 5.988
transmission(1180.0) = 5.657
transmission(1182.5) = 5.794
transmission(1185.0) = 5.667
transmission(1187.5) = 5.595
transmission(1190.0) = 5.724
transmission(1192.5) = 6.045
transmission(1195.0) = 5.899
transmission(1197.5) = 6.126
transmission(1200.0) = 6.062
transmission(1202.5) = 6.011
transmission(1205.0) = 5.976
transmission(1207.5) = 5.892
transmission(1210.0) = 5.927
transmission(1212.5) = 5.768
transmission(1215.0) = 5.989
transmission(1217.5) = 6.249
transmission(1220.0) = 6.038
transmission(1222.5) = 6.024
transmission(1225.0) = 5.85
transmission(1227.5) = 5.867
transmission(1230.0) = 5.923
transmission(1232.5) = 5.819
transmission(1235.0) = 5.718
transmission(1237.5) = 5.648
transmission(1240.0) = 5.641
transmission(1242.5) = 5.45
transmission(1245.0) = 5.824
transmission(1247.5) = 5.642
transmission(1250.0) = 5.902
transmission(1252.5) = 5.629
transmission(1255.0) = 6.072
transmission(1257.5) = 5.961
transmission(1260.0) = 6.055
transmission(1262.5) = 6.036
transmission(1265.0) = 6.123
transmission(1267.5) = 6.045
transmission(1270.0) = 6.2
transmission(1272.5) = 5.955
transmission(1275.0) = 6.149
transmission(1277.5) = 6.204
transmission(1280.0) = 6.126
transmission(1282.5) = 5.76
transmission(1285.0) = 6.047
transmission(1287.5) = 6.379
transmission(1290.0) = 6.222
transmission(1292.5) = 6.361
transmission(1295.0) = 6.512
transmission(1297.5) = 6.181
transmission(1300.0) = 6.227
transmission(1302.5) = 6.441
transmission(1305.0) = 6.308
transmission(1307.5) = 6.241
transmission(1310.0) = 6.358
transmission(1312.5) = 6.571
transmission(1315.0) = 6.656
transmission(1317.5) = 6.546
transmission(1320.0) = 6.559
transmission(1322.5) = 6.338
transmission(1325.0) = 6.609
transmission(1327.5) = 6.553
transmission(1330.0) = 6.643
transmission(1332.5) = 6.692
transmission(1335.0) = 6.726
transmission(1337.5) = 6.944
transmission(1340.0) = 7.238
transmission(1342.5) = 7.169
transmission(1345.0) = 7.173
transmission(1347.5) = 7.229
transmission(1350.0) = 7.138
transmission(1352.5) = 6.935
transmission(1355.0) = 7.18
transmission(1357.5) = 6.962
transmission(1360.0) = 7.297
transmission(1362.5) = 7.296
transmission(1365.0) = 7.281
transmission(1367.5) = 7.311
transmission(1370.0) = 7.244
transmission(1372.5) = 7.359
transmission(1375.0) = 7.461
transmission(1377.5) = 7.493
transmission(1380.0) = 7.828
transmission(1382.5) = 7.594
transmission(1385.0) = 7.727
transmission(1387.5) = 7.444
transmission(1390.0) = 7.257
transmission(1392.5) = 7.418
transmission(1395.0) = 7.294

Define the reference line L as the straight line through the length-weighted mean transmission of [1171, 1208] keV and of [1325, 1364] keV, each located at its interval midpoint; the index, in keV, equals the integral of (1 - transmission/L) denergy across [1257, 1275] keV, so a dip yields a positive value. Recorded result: 0.99 keV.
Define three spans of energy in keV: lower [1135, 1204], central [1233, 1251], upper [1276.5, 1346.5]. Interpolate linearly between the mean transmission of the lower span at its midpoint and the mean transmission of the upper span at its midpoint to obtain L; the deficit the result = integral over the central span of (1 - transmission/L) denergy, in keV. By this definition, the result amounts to 1.3 keV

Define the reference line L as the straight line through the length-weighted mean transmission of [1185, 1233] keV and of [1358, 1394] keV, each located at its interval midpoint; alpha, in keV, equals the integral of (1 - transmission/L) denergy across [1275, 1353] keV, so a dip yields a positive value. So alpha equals 3.7 keV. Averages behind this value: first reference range 5.93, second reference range 7.42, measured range 6.54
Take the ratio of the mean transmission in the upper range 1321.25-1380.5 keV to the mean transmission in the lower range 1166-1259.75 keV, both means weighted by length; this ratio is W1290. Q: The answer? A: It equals 1.2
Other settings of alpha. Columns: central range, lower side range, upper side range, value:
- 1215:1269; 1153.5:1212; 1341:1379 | 3.4 keV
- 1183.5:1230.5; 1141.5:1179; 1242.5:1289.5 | -0.7 keV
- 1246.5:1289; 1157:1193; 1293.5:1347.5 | 1.9 keV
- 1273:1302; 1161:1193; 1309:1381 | 1.6 keV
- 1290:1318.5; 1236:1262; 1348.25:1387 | 0.5 keV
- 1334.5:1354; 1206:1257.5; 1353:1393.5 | -0.1 keV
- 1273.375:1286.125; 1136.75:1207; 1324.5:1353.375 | 0.9 keV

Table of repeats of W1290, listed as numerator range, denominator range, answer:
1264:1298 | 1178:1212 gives 1.05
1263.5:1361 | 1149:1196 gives 1.14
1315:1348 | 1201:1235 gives 1.14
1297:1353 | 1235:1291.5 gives 1.12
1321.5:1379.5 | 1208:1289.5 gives 1.19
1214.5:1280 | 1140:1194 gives 1.03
